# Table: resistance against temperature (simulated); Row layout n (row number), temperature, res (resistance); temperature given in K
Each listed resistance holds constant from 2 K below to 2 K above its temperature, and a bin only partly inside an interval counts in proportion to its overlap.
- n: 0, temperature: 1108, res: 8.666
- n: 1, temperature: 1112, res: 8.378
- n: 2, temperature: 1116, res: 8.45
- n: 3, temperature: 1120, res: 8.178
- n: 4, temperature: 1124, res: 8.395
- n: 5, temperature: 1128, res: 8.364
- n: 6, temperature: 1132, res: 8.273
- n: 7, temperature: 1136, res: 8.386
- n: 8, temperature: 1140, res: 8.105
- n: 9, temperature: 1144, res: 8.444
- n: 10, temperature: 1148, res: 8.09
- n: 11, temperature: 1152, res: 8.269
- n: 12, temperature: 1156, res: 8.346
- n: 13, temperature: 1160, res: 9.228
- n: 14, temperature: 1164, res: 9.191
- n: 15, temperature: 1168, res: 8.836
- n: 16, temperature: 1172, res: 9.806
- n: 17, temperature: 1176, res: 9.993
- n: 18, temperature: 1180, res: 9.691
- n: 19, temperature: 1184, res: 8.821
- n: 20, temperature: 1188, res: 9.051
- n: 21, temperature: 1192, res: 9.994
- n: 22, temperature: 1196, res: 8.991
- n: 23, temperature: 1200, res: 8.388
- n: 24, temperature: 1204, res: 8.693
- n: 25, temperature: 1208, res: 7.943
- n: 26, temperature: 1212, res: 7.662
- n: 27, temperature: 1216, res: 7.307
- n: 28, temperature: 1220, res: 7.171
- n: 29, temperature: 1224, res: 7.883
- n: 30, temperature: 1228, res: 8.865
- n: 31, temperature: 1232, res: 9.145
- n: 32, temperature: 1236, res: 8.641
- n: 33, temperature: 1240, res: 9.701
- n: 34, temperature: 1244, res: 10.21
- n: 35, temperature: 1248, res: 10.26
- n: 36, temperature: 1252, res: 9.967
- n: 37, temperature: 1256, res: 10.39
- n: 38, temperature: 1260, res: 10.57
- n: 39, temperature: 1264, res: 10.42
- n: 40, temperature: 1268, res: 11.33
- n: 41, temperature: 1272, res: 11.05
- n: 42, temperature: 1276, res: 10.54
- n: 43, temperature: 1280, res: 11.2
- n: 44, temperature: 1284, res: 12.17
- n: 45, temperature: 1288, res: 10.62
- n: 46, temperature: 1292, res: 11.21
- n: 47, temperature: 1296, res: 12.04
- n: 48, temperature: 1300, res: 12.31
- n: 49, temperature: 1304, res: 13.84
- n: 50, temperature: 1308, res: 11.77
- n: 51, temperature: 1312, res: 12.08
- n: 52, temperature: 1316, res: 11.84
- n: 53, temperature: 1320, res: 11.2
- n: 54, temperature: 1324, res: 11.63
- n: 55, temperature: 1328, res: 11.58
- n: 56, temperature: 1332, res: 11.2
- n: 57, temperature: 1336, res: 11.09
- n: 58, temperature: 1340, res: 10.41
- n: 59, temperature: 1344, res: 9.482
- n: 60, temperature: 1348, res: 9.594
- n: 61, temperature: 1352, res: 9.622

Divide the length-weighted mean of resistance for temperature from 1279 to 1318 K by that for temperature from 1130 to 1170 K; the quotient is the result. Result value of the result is 1.40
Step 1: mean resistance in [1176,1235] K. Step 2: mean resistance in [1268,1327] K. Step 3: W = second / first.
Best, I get 1.4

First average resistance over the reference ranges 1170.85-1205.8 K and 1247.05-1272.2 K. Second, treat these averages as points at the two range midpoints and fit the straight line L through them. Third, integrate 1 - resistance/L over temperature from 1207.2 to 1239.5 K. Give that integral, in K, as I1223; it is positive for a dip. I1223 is 5.7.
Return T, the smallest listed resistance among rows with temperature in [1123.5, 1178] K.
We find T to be 8.09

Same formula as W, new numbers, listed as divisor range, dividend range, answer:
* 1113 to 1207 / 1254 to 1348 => 1.28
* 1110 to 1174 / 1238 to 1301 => 1.27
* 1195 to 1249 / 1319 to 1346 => 1.27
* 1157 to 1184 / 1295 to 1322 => 1.30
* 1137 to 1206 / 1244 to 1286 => 1.21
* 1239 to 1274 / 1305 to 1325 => 1.13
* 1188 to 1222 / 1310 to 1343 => 1.36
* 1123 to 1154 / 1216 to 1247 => 1.06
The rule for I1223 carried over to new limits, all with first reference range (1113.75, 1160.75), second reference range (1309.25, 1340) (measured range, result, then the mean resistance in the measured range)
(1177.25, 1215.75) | 2.31 K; 8.76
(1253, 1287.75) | -1.17 K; 10.9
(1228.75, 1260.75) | 1.08 K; 9.79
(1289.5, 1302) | -0.94 K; 11.8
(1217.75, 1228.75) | 2.17 K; 7.86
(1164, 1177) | -0.80 K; 9.46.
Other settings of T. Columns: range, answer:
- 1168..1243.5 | 7.171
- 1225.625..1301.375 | 8.641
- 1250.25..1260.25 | 9.967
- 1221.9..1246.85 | 7.883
